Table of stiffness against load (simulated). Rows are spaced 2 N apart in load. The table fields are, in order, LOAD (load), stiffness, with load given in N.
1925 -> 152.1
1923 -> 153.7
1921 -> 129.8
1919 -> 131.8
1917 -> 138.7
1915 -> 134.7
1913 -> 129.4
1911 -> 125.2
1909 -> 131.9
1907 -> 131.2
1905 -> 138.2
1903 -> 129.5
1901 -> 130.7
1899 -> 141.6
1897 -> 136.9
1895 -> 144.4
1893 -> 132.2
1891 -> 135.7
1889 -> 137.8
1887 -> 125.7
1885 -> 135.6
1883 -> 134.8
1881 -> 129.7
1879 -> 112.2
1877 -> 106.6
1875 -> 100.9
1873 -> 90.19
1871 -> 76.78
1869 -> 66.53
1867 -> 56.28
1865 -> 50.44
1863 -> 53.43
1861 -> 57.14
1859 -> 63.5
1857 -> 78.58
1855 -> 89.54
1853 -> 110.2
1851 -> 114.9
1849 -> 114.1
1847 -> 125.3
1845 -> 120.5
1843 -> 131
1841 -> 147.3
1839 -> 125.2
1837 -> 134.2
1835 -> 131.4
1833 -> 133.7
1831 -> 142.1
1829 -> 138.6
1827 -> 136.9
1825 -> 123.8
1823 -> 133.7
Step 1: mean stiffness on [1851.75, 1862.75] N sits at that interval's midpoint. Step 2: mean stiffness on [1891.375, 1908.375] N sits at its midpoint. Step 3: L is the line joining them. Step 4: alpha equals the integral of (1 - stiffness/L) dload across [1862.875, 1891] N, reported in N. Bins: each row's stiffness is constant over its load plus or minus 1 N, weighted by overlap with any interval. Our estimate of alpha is 1.6 N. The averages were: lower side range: 78.8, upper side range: 136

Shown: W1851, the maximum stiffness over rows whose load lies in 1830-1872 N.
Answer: 147.3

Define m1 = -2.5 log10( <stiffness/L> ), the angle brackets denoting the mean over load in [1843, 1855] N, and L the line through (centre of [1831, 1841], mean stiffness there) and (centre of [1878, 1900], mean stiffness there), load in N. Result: 0.16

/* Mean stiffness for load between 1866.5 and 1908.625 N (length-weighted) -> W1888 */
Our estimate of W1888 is 120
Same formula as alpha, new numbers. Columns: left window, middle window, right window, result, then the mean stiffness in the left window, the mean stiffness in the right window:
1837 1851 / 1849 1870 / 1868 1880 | 6.5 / 127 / 92.2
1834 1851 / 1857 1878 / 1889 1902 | 9.5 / 128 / 137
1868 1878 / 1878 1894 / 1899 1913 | -3.8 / 88.2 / 132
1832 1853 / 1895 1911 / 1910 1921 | -0.4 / 127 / 132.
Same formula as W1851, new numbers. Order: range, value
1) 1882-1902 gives 144.4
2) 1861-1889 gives 137.8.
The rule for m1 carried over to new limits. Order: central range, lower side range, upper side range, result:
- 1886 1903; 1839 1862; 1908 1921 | -0.10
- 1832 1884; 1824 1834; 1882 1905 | 0.30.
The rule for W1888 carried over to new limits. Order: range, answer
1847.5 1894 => 99.1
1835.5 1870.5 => 96.6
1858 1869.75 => 57.7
